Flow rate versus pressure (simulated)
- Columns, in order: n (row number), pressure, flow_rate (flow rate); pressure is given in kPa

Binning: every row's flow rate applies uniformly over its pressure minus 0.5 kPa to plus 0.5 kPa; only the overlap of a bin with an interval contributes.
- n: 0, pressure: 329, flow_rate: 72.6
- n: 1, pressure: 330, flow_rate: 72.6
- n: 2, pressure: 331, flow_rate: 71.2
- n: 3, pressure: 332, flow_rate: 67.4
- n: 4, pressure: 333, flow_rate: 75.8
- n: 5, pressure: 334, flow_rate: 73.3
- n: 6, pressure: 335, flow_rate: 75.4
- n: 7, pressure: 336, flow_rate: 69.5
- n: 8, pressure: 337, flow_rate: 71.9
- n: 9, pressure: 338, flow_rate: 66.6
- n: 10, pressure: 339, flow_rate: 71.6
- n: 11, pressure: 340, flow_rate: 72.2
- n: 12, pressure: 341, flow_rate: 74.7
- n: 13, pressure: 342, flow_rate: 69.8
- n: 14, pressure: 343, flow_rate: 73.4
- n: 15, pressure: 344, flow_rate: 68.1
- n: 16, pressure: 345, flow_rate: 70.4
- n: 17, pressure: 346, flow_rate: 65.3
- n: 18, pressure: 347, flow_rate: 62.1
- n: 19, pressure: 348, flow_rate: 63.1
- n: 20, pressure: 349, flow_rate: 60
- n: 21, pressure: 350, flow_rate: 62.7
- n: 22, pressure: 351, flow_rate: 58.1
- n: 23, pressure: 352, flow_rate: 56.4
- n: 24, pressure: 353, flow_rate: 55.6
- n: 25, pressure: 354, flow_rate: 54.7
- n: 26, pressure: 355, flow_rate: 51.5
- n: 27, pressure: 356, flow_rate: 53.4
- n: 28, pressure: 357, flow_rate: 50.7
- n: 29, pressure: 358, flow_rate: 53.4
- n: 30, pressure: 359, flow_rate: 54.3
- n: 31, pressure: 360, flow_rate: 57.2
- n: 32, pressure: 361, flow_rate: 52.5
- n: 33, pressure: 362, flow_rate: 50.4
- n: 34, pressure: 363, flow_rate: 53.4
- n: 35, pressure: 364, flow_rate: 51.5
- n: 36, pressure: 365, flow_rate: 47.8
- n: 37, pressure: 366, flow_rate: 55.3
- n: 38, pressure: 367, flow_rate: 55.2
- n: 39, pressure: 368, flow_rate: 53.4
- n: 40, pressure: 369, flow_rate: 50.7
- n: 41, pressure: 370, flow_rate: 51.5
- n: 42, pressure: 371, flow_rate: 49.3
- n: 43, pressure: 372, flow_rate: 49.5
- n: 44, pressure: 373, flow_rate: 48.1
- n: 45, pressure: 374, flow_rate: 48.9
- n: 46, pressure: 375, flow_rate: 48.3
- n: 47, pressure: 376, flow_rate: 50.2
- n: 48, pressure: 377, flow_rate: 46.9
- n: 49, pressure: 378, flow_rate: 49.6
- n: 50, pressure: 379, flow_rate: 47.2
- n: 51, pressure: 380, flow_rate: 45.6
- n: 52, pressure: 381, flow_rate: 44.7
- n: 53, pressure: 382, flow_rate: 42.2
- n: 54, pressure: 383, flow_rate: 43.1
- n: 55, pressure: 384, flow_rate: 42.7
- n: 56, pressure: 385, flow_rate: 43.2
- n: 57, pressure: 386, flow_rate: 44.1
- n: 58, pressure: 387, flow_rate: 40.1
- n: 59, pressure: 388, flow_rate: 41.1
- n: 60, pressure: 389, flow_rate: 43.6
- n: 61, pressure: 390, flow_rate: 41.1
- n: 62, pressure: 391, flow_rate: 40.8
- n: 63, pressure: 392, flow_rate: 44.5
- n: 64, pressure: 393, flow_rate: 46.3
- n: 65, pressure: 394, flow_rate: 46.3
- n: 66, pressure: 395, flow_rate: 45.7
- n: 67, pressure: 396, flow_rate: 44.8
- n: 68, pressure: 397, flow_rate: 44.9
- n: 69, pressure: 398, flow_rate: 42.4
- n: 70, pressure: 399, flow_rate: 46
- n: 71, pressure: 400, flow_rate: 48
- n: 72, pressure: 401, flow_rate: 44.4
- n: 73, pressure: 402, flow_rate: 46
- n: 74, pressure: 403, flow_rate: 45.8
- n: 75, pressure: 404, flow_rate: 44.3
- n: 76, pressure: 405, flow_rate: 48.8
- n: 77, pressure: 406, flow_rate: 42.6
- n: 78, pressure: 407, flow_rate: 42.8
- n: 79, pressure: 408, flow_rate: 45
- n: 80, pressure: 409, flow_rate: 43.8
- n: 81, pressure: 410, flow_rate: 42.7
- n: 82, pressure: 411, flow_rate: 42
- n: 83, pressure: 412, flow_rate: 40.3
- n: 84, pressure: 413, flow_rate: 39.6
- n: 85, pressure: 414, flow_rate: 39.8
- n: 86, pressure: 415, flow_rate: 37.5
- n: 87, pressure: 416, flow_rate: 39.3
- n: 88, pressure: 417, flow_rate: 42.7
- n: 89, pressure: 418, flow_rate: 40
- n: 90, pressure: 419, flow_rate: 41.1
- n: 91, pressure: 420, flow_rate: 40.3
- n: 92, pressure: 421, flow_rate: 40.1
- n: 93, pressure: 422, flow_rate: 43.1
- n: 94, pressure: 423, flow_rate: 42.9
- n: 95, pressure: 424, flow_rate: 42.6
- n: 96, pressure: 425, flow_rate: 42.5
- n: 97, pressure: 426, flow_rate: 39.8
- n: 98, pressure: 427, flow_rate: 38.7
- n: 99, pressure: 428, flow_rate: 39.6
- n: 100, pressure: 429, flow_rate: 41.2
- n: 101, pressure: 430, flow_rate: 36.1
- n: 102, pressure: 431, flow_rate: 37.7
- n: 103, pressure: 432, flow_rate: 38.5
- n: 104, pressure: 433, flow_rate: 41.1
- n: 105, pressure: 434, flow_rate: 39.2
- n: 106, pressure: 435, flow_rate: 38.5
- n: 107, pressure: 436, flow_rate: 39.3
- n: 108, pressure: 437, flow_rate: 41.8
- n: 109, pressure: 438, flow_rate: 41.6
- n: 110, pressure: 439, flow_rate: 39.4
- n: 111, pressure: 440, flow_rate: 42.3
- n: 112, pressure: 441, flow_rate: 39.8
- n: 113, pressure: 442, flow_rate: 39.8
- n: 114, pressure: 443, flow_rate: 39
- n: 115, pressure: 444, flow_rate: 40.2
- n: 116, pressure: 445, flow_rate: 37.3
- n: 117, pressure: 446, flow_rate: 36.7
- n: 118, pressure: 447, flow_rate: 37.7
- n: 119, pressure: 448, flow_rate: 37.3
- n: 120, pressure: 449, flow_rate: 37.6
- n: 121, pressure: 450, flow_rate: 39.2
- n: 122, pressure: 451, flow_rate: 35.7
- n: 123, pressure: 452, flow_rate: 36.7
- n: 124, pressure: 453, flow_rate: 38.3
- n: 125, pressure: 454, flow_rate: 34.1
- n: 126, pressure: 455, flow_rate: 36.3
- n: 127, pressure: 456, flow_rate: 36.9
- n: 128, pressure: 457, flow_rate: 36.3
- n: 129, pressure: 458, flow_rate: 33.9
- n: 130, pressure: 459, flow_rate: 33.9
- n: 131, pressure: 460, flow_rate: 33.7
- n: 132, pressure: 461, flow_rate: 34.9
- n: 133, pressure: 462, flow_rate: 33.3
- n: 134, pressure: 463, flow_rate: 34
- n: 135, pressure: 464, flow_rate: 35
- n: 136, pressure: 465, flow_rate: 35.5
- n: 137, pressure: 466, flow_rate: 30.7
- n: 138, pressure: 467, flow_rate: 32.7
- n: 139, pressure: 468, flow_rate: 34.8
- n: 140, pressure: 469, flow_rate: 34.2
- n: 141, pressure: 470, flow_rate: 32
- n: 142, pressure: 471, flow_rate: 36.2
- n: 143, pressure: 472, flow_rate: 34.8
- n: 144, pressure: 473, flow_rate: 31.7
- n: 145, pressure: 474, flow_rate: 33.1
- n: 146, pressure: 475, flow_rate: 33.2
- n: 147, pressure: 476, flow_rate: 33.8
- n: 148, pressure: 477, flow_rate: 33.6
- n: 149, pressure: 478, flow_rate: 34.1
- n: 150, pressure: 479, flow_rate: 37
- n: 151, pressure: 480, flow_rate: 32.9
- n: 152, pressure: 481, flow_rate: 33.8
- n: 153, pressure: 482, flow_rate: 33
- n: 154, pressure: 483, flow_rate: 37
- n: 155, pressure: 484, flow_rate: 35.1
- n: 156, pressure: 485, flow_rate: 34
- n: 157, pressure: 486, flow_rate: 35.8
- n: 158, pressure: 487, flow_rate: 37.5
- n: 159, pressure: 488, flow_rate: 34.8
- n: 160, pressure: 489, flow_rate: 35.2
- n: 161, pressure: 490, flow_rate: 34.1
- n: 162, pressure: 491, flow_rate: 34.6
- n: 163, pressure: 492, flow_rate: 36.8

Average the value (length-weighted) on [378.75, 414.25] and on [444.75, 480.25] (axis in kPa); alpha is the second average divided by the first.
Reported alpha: 0.80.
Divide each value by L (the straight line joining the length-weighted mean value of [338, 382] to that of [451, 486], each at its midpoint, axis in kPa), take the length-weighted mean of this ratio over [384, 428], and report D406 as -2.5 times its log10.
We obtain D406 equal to 0.10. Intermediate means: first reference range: 56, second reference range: 34.5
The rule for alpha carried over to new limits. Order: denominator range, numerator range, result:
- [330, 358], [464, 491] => 0.53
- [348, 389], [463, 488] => 0.68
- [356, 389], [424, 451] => 0.81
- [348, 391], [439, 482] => 0.71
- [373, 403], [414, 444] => 0.89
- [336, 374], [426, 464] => 0.64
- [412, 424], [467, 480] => 0.83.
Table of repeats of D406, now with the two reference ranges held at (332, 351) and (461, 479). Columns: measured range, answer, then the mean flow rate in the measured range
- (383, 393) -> 0.301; 42.6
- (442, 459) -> 0.059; 37.1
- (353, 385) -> 0.222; 50.1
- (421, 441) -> 0.106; 40.3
